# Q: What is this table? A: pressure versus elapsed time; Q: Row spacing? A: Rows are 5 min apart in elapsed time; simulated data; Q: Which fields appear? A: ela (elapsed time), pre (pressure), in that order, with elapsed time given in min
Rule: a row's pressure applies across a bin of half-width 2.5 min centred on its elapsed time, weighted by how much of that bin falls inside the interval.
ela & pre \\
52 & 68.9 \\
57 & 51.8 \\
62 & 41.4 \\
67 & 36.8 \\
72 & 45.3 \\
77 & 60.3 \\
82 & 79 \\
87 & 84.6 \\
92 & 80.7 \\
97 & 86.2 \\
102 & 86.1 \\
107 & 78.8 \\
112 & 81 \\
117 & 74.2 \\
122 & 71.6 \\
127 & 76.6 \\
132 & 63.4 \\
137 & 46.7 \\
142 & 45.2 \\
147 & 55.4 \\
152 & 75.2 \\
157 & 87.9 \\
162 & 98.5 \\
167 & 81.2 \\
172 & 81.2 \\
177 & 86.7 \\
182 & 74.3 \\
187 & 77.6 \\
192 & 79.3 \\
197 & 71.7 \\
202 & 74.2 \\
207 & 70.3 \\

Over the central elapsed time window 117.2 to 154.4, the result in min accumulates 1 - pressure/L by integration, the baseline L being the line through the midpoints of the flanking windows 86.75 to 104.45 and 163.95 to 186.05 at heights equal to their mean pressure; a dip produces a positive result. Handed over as 9.0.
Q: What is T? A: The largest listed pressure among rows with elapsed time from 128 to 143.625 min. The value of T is 63.4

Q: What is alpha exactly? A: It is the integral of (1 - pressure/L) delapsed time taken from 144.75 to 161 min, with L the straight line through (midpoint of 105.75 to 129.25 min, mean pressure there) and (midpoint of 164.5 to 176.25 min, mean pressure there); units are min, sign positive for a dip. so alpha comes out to 1.0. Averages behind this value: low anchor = 76.3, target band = 75.5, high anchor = 82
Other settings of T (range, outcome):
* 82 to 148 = 86.2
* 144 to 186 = 98.5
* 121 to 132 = 76.6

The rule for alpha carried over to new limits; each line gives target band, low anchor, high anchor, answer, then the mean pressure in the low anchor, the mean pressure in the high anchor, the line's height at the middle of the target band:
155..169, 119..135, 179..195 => -2.9 min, 69.9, 77.2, 74.2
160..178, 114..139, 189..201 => -3.6 min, 67.2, 75.4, 72.3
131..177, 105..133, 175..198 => 3.0 min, 74.8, 78.1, 76.5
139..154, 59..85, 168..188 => 3.1 min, 53.2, 80.2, 72.2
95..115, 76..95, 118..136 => -2.5 min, 77.7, 68.9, 73.5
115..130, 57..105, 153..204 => -0.3 min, 66.1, 81.2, 72.5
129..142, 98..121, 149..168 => 4.5 min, 79.9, 85.3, 82.7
